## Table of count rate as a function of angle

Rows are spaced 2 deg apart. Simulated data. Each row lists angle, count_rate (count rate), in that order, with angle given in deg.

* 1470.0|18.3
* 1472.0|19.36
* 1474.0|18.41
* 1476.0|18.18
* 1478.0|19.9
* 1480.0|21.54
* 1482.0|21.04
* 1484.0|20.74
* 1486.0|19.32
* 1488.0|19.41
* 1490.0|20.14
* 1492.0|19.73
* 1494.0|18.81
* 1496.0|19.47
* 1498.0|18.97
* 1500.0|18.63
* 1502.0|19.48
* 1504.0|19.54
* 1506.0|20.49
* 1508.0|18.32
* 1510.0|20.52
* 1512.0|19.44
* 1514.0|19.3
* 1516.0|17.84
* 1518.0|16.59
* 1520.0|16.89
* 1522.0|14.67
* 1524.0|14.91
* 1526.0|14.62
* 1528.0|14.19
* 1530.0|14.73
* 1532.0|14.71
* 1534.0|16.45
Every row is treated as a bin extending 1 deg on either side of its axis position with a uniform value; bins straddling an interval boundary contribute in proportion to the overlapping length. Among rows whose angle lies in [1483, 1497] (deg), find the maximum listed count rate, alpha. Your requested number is 20.74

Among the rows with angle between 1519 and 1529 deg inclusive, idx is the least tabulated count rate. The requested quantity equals 14.19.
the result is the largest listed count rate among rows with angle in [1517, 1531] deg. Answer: 16.89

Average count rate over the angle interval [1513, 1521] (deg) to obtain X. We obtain 17.7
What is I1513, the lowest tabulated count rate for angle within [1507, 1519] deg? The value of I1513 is 16.59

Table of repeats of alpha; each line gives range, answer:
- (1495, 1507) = 20.49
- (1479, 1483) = 21.54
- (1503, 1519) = 20.52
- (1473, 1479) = 19.9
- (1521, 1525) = 14.91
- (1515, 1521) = 17.84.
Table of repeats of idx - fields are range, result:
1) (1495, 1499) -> 18.97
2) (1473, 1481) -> 18.18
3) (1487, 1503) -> 18.63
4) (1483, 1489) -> 19.32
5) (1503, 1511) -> 18.32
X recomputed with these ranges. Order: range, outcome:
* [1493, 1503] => 19.1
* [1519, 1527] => 15.3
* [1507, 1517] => 19.1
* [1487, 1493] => 19.8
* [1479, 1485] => 21.1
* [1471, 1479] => 19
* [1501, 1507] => 19.8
